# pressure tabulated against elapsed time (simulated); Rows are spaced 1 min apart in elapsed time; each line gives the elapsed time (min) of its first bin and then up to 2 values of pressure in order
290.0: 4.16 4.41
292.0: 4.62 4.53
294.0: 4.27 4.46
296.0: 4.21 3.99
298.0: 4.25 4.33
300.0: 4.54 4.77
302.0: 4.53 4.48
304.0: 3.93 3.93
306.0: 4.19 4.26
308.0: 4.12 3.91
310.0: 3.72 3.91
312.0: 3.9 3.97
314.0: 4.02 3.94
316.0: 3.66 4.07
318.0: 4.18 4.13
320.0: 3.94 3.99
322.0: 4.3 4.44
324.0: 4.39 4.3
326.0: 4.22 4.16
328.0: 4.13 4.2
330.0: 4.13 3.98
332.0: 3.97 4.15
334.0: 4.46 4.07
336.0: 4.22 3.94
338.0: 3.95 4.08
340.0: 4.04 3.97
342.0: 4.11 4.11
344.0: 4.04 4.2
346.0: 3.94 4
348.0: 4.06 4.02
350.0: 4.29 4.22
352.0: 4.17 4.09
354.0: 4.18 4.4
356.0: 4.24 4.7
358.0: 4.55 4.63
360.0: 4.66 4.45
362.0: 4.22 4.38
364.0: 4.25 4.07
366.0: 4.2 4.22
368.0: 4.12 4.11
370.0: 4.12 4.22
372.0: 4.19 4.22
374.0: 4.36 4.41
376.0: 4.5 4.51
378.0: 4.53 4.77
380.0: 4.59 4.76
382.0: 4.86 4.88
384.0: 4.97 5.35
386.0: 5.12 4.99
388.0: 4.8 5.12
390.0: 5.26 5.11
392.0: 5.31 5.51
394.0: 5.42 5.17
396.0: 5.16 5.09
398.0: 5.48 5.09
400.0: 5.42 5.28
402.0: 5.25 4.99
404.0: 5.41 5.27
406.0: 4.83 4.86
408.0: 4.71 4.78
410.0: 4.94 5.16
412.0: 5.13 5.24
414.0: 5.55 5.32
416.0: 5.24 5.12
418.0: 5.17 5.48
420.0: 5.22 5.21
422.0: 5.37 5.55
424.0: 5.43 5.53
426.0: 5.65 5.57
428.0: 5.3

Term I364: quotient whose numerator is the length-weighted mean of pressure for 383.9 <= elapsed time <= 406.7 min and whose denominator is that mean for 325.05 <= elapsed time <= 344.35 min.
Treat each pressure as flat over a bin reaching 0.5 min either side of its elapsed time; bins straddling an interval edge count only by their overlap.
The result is 1.26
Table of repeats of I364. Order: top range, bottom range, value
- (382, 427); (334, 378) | 1.23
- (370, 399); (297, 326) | 1.18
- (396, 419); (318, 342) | 1.25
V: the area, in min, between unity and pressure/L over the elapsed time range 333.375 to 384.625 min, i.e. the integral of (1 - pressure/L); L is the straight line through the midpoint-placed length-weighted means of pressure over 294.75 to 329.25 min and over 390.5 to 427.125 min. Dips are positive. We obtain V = 4.2 min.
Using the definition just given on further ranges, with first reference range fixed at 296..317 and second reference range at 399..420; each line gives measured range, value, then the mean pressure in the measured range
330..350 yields 1.70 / 4.08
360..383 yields 1.89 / 4.38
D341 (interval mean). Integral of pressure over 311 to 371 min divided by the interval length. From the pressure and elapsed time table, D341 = 4.16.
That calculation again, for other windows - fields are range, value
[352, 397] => 4.63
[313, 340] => 4.11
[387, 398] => 5.2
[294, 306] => 4.3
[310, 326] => 4.07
